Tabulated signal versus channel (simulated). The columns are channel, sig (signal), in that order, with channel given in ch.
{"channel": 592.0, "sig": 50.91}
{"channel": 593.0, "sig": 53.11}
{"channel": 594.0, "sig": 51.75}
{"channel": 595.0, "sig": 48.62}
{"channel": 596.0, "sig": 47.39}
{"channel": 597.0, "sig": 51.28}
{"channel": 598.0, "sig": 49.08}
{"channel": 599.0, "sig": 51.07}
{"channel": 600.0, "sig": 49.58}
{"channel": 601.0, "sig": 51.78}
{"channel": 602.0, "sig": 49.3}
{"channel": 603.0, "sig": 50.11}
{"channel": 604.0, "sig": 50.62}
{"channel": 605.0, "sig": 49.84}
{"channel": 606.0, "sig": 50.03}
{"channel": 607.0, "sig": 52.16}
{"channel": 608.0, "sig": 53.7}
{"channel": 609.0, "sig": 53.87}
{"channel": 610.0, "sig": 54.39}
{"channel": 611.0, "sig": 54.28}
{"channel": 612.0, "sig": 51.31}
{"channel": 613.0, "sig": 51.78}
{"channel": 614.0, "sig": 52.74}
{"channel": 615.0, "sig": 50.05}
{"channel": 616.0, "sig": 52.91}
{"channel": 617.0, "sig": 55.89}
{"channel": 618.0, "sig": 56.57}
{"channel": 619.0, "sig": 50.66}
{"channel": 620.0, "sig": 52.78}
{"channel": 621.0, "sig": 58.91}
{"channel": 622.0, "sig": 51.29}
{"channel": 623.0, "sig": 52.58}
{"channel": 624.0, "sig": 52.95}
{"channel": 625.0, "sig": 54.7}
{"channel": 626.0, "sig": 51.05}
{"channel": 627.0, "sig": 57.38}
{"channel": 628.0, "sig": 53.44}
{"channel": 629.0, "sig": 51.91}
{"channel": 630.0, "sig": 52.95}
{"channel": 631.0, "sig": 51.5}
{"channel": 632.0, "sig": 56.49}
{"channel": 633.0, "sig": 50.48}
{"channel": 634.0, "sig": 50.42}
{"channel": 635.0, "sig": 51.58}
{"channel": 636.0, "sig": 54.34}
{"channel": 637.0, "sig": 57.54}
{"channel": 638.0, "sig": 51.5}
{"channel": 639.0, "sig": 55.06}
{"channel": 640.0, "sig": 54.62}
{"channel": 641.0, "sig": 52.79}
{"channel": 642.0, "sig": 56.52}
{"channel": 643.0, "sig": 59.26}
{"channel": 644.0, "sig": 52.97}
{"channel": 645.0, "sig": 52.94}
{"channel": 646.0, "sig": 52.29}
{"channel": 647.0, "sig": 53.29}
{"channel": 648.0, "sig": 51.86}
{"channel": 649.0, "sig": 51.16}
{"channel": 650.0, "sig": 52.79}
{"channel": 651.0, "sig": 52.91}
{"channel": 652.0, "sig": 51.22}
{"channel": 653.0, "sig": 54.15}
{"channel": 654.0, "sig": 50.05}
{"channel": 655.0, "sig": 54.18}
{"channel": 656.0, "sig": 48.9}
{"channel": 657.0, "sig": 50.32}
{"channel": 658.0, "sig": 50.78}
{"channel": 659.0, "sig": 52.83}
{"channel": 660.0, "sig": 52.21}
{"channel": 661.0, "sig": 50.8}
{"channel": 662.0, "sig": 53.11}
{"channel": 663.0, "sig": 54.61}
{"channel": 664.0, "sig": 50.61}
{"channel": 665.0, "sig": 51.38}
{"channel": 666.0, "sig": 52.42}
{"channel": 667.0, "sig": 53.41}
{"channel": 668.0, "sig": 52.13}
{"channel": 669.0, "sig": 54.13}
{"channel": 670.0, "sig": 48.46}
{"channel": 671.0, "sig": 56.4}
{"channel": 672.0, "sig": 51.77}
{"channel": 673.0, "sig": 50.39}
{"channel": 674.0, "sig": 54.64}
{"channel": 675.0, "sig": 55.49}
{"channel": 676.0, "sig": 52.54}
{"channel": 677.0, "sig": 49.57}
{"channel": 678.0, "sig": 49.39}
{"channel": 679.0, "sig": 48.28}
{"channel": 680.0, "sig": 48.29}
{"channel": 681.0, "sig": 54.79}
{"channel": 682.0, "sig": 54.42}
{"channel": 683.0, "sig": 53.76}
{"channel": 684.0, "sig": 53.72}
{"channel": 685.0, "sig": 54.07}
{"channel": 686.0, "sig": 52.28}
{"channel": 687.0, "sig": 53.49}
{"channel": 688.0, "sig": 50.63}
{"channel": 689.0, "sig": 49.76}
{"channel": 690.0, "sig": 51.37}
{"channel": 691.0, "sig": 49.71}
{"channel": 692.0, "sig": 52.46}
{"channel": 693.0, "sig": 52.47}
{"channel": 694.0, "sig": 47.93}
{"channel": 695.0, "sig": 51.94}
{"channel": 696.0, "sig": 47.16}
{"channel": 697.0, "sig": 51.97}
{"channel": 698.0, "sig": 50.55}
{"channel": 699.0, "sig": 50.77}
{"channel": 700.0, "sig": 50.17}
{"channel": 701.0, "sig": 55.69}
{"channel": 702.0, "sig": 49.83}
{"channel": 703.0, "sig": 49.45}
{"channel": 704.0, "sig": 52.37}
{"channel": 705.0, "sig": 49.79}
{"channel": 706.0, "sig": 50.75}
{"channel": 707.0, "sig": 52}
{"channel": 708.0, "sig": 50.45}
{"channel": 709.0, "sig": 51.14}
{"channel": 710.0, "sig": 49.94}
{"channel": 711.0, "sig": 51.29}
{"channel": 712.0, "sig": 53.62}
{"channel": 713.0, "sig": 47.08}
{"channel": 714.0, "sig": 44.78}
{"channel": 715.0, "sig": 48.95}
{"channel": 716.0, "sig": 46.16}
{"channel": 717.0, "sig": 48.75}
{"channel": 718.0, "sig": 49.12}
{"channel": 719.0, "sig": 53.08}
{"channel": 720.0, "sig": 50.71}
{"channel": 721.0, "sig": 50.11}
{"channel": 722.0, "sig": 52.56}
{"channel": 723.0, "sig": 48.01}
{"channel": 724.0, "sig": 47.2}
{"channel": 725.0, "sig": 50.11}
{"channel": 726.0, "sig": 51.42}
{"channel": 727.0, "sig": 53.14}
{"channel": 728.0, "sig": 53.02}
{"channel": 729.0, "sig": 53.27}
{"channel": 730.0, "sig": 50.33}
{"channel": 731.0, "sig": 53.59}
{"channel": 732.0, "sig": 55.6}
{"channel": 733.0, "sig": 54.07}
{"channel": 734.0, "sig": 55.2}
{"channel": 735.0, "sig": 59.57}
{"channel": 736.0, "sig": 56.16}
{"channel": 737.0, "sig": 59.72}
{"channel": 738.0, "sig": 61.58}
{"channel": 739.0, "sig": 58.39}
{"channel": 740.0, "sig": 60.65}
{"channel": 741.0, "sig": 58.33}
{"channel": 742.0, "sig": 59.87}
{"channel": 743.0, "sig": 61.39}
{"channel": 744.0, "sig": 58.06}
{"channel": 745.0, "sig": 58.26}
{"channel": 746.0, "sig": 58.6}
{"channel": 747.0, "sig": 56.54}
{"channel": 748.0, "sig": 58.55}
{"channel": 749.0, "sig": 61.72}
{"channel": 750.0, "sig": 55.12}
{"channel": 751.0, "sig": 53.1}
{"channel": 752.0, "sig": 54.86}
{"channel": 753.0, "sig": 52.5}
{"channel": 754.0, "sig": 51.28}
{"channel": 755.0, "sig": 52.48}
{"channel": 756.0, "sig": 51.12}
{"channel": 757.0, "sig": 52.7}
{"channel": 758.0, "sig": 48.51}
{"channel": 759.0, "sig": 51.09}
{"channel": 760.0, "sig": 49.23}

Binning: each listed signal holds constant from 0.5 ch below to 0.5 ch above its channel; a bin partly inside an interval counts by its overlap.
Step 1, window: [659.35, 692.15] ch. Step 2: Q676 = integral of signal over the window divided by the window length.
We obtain 52.1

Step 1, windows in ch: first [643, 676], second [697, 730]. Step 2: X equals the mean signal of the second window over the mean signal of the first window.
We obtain 0.96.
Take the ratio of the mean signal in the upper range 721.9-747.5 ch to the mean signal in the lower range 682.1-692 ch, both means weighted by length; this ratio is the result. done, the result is 1.1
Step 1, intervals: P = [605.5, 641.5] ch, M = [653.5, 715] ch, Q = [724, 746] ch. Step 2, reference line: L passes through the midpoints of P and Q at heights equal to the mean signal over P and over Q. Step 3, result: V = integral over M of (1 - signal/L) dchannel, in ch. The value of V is 3.8 ch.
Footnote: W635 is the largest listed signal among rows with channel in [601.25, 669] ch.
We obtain 59.26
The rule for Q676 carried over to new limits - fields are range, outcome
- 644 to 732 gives 51.4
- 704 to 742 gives 52.5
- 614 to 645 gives 53.7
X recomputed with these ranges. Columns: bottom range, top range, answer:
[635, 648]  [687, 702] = 0.94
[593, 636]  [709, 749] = 1.03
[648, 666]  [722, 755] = 1.07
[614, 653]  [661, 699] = 0.97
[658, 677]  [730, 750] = 1.10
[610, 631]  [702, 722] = 0.94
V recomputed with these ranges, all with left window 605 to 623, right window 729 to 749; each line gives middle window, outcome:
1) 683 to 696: 1.0 ch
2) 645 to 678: 1.6 ch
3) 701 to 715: 1.5 ch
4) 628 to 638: 0.1 ch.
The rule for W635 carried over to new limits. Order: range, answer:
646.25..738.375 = 61.58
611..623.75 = 58.91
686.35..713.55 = 55.69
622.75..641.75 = 57.54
